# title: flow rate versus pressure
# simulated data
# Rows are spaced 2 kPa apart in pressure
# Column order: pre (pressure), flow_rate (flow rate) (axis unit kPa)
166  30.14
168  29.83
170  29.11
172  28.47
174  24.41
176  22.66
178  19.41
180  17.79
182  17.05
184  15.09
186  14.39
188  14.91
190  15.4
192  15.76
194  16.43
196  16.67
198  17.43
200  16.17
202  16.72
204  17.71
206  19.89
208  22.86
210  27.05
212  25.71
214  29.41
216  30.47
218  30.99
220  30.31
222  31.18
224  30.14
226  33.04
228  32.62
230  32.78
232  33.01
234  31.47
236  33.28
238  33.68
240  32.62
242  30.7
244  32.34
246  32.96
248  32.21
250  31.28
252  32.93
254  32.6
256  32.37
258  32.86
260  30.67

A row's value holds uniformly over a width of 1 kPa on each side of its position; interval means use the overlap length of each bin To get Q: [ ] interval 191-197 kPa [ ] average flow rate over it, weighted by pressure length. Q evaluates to 16.3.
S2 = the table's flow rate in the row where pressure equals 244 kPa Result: 32.34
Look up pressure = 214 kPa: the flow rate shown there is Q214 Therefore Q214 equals 29.41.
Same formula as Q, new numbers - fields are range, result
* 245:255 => 32.4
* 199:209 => 18.7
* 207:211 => 25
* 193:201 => 16.7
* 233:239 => 32.8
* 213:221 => 30.3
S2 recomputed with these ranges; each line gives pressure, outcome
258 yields 32.86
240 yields 32.62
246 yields 32.96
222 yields 31.18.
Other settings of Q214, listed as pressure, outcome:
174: 24.41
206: 19.89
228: 32.62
